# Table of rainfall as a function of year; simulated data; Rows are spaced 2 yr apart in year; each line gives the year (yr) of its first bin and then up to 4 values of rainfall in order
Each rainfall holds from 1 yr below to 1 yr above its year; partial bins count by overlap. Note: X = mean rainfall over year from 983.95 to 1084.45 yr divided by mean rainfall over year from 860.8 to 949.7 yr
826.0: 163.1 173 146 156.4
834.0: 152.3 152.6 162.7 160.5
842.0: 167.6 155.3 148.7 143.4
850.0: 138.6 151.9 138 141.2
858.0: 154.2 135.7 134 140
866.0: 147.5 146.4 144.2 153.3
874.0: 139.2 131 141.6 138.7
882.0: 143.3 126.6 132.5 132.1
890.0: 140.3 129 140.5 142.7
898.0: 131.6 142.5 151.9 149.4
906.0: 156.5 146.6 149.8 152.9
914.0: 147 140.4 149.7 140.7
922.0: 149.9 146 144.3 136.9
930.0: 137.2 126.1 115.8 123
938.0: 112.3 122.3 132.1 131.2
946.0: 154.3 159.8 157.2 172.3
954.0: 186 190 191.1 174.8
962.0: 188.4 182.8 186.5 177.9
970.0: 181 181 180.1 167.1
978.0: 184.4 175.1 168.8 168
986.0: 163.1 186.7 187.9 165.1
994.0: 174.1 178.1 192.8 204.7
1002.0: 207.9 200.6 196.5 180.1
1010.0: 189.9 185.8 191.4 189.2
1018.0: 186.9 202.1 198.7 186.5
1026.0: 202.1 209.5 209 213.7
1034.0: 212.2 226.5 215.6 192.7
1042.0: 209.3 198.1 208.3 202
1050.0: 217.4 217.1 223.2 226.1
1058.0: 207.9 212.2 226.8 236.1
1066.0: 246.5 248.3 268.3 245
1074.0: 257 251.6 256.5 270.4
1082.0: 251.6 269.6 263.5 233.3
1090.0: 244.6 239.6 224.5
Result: 1.51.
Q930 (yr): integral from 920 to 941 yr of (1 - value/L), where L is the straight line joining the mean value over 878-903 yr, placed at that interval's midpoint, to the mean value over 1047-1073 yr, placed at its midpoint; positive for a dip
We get 3.59 yr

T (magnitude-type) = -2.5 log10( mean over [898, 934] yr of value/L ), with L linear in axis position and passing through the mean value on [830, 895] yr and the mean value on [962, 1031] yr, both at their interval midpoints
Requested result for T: 0.12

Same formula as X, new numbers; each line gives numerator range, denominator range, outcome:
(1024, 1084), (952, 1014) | 1.24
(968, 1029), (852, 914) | 1.31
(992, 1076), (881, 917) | 1.48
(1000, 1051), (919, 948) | 1.50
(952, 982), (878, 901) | 1.33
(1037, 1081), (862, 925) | 1.61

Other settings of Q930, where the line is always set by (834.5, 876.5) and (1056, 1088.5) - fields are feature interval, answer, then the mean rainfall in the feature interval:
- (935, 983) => 7.2 yr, 166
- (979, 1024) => 5.9 yr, 186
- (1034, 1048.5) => 1.5 yr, 208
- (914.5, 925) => 1.8 yr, 145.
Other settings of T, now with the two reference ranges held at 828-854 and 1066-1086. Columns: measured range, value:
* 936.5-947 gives 0.46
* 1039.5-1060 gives 0.17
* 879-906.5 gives 0.25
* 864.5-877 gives 0.16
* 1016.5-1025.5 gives 0.20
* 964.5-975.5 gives 0.16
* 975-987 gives 0.25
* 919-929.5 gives 0.31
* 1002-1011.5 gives 0.17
